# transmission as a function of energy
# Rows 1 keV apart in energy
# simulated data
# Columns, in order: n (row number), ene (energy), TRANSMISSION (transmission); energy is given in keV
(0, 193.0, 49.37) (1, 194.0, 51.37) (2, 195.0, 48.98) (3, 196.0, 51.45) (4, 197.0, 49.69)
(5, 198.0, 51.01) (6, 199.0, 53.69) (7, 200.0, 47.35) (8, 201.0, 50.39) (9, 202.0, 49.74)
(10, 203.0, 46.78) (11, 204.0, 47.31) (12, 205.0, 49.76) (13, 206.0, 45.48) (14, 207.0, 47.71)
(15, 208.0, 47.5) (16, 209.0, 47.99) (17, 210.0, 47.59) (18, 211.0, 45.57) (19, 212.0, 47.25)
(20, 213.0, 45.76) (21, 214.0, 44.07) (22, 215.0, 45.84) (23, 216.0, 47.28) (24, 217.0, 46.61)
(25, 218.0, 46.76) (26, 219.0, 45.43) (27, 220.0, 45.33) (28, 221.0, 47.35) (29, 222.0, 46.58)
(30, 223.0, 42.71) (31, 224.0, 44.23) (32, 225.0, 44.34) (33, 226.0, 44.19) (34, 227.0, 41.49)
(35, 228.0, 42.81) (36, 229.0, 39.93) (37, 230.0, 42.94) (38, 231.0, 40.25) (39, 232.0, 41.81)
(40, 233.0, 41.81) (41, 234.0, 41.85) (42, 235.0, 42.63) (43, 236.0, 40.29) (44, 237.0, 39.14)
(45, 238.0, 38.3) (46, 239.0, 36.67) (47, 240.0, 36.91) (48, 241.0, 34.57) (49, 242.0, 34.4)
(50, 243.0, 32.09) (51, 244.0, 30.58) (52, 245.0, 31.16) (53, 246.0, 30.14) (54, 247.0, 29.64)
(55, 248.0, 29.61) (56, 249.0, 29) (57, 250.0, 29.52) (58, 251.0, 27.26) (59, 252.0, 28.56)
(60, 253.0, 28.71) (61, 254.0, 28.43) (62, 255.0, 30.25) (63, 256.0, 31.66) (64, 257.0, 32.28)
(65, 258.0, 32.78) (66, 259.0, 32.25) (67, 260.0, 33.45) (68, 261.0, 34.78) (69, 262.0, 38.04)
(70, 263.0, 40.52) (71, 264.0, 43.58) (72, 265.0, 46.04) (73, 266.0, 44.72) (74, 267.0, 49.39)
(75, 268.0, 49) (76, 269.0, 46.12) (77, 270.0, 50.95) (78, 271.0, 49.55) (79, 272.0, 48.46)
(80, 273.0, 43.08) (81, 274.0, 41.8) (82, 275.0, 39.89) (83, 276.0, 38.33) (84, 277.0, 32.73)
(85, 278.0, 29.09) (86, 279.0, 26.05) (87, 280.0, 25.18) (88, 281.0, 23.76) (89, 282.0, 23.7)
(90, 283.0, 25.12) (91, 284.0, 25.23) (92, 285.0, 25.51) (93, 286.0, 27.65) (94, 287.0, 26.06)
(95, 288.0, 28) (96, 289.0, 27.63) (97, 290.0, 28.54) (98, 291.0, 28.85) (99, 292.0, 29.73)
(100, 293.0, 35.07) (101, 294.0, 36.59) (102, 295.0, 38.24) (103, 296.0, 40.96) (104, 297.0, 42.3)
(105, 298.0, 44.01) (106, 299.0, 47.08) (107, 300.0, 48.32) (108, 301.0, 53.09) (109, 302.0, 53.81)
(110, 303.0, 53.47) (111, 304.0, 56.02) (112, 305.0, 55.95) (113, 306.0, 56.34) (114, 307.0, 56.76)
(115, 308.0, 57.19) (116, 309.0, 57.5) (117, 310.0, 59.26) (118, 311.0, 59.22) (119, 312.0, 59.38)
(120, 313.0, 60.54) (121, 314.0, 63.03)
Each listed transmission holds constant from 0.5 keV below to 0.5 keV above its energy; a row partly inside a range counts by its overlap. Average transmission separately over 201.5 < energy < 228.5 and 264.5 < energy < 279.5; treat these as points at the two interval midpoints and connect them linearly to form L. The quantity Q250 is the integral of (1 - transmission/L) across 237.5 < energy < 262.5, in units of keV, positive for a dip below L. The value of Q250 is 6.7 keV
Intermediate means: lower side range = 46.1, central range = 32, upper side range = 42.3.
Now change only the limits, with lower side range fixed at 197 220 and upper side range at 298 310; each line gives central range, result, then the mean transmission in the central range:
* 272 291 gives 8.0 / 30.3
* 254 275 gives 4.4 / 40.6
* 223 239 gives 2.4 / 41.6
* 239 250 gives 4.0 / 31.9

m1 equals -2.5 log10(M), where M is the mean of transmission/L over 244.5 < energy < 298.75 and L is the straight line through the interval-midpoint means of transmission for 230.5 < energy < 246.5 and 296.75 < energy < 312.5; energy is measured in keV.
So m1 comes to 0.294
